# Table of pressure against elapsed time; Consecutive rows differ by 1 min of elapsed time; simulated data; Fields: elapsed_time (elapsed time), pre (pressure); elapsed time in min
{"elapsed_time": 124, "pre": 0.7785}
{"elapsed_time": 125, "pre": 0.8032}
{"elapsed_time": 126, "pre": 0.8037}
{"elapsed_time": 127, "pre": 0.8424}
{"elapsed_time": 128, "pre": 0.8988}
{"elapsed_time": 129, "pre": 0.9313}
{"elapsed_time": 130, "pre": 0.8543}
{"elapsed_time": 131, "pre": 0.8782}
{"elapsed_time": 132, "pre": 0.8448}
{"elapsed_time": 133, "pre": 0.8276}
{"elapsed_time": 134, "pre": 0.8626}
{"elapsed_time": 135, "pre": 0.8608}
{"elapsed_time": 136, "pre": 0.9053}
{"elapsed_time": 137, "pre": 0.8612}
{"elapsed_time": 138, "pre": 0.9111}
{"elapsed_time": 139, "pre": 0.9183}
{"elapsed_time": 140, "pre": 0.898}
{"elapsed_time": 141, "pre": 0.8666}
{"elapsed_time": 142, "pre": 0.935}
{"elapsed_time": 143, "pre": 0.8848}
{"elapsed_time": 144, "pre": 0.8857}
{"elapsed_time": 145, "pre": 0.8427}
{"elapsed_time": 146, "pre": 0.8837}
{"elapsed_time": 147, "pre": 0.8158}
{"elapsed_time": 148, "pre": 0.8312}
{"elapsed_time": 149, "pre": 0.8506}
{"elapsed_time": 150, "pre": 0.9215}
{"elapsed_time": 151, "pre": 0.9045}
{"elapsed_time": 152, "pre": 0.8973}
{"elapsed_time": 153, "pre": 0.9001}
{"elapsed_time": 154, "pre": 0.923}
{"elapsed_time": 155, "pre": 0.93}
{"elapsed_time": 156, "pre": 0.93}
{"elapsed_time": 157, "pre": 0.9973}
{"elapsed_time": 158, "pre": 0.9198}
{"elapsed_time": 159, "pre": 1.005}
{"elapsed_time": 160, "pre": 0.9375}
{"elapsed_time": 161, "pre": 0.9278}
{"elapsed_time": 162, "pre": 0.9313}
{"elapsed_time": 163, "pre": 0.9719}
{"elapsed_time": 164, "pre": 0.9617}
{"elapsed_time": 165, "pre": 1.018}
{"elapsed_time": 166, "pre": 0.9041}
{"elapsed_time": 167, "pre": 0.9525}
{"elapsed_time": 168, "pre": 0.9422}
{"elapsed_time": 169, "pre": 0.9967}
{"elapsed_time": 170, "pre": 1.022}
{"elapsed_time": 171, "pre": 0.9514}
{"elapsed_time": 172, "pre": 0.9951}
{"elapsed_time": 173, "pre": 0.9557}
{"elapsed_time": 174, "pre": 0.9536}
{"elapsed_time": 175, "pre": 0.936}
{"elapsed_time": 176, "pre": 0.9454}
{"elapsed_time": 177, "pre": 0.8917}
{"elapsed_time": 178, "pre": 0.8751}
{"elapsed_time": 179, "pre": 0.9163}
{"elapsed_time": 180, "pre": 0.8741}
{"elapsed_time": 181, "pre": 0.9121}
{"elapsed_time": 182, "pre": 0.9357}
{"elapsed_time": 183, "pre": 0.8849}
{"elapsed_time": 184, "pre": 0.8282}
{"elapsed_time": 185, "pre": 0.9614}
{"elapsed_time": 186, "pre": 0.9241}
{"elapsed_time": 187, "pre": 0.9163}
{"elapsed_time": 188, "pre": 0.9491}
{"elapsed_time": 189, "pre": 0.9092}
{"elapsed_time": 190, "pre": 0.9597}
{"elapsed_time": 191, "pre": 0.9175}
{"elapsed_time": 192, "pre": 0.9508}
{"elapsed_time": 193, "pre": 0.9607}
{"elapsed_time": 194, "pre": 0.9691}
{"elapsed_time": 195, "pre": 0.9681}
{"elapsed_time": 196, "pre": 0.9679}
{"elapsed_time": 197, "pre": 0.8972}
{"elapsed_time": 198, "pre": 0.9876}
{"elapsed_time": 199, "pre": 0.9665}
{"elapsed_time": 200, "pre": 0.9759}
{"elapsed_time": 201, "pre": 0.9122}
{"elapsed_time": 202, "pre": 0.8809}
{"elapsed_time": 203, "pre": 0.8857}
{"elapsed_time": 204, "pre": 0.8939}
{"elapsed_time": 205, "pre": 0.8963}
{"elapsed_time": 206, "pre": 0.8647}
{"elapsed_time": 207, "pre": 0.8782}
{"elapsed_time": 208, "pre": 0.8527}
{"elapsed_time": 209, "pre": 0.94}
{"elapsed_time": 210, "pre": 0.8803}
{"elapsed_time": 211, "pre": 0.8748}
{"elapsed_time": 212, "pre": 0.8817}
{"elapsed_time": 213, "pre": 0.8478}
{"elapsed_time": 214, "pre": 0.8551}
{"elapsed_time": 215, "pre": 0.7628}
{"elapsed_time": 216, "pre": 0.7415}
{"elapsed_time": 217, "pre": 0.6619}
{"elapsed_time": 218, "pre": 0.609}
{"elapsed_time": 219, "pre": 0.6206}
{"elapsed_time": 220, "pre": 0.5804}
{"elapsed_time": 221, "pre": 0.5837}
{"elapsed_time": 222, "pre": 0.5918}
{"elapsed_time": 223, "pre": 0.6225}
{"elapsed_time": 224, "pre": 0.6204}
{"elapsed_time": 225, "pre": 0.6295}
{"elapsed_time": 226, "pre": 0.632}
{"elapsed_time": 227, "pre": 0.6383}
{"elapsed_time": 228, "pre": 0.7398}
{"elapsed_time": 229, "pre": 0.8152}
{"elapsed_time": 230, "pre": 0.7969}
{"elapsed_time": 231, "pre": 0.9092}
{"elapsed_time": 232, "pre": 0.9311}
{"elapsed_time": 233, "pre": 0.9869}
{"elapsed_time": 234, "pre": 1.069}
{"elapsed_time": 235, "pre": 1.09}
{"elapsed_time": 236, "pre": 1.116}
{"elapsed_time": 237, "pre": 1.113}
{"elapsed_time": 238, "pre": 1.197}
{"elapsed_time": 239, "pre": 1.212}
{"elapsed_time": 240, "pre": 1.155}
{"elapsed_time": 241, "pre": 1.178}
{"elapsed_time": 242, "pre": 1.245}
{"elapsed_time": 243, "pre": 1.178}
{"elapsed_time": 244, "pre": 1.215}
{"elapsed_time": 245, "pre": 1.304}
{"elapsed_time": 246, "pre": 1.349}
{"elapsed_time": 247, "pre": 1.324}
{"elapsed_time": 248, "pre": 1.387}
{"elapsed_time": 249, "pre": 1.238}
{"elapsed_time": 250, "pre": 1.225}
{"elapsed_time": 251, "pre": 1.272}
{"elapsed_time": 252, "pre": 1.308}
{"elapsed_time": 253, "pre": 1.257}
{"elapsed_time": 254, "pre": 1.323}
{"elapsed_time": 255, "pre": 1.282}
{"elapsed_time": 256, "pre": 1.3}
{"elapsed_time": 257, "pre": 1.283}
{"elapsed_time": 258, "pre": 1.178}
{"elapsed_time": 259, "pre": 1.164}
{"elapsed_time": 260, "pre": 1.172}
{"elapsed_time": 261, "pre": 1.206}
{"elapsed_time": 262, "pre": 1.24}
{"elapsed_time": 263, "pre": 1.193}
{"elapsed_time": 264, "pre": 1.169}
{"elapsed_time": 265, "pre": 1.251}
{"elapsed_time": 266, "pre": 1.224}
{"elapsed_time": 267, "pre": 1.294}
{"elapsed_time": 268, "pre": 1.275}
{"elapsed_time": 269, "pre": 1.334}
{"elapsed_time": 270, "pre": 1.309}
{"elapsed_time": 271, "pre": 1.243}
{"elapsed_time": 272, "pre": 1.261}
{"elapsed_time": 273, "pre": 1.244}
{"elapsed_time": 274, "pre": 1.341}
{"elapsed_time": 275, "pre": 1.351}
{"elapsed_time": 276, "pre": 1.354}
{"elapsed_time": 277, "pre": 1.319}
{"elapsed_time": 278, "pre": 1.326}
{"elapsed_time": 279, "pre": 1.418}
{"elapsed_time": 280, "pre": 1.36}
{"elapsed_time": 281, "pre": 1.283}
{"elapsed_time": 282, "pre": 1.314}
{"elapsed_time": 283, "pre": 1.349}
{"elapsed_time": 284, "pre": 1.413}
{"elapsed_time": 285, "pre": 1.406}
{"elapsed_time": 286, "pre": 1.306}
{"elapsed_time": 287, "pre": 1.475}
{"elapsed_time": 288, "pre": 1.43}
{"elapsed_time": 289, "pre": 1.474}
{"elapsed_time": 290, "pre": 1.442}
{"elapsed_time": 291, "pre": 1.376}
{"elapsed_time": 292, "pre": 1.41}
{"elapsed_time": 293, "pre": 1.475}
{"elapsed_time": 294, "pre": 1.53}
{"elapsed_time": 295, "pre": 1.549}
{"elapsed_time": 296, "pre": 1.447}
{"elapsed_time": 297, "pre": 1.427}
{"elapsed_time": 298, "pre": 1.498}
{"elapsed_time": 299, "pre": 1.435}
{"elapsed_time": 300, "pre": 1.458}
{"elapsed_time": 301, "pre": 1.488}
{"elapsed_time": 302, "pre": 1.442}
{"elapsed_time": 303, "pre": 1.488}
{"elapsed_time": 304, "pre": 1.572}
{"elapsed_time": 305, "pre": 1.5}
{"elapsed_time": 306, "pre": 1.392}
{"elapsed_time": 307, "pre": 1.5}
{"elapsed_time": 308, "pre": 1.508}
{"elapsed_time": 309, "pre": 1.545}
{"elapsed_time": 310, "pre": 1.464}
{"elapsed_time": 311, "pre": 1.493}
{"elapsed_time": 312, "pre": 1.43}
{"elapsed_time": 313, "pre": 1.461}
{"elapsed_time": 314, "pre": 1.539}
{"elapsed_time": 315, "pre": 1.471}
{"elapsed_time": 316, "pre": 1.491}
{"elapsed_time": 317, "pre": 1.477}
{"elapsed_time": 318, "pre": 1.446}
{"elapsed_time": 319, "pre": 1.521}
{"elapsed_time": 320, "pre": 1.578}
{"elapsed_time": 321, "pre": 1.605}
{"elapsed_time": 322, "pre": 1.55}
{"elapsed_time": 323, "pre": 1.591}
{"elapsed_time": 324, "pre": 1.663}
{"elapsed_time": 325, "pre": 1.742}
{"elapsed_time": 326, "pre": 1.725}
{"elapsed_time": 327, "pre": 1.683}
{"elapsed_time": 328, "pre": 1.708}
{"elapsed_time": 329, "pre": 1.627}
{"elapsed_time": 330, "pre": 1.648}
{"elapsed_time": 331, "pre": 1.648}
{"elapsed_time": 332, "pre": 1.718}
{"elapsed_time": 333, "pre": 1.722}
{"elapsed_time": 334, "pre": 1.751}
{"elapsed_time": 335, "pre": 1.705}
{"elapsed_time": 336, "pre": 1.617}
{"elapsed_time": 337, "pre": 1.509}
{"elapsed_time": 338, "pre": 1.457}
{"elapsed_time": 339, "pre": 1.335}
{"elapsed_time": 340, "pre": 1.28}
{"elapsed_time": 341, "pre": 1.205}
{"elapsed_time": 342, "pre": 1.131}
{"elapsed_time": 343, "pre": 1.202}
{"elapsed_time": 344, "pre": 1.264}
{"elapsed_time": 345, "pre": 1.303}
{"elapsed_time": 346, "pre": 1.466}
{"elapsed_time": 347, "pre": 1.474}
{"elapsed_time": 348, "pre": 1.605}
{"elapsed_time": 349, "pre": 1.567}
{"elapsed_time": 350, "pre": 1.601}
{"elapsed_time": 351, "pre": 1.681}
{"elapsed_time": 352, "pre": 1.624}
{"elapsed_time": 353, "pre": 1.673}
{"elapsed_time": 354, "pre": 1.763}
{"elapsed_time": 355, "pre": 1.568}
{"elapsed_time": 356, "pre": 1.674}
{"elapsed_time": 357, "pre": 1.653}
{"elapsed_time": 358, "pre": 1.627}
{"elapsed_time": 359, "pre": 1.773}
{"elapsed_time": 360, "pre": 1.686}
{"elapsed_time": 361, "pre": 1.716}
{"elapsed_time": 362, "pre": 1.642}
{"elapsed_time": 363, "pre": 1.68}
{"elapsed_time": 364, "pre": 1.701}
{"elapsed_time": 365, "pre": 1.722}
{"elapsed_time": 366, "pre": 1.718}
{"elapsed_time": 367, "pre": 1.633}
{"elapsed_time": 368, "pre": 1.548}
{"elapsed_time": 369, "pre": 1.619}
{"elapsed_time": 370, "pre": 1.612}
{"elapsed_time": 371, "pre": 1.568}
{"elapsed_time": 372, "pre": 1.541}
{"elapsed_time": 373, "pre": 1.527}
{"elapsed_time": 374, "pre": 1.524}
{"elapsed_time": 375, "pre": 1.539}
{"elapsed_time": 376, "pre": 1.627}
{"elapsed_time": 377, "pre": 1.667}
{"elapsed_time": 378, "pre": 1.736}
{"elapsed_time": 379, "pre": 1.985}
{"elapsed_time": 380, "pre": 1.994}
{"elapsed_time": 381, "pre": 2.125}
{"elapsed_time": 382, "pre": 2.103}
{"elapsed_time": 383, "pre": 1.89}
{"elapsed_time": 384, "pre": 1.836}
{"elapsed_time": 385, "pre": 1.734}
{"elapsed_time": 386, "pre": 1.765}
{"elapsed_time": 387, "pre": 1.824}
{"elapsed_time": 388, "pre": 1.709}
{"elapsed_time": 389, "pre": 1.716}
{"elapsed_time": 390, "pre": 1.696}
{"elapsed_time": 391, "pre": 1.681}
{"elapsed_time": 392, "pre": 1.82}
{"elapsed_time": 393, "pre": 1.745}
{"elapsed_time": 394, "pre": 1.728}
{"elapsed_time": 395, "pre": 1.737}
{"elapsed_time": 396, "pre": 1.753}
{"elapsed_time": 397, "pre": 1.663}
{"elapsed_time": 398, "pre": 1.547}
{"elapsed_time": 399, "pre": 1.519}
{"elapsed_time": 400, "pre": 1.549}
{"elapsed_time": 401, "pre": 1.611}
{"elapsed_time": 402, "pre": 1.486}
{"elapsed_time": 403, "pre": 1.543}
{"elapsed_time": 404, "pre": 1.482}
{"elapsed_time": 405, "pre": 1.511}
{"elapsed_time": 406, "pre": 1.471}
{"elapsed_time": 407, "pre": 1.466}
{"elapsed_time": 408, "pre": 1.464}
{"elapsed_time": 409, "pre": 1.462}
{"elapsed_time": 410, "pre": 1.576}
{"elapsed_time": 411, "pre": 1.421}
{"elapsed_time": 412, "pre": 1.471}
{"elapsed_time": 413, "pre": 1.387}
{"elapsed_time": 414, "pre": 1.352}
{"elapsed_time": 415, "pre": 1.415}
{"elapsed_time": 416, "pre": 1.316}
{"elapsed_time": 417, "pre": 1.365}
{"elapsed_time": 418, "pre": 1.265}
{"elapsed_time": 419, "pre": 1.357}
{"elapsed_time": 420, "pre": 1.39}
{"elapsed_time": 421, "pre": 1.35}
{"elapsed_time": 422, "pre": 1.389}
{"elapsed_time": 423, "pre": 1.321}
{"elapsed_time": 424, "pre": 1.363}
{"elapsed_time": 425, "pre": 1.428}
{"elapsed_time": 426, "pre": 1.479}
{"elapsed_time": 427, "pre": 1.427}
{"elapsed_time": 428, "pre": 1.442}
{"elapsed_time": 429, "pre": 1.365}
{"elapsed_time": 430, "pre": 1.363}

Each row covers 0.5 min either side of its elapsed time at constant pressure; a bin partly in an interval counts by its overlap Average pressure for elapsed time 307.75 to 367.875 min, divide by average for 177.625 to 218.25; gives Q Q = 1.8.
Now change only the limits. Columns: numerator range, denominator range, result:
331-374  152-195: 1.67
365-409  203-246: 1.88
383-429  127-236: 1.74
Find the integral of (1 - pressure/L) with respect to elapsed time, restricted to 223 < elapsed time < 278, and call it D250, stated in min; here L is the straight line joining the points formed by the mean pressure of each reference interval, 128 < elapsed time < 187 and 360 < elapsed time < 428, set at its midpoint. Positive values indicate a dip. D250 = 1.6 min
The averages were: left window 0.913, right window 1.6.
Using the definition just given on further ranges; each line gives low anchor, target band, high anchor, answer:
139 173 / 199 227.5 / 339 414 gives 8.4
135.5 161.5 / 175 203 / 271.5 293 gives 3.1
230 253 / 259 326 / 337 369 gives -3.3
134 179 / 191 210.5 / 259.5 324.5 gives 2.8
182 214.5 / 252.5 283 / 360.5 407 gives -1.9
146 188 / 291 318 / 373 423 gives -3.0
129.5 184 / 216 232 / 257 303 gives 6.6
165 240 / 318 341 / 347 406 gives -2.1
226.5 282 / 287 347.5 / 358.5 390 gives -1.2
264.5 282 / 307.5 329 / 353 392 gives -1.0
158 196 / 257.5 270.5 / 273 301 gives 0.8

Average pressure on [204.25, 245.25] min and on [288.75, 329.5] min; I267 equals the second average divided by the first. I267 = 1.72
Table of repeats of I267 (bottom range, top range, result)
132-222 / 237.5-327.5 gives 1.55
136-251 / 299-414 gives 1.72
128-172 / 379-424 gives 1.75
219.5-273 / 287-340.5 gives 1.39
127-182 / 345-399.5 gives 1.85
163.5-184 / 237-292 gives 1.38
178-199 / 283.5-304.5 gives 1.57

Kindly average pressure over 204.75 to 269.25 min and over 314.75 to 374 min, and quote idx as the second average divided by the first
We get 1.5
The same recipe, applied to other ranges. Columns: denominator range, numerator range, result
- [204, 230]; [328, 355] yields 2.04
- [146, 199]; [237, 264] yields 1.33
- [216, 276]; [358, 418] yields 1.51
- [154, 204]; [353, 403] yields 1.81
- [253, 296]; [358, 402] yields 1.29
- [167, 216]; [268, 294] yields 1.48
